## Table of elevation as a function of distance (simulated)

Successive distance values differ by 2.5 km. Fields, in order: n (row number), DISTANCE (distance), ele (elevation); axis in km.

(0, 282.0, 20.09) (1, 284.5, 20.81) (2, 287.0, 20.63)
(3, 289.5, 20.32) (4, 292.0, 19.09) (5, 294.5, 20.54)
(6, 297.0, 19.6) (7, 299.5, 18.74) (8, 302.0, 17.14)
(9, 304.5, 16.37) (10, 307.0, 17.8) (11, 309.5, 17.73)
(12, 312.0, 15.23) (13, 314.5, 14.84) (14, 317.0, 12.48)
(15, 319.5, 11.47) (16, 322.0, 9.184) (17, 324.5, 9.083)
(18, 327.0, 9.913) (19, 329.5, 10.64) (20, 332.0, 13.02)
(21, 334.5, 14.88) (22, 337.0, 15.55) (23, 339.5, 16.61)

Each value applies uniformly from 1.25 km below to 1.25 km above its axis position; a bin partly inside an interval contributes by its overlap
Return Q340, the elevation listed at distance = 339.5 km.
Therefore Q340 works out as 16.61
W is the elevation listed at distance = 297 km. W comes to 19.6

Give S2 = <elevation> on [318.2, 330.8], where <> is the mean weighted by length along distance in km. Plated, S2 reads 10.1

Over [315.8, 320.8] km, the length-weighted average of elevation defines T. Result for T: 11.9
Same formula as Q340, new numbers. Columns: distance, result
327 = 9.913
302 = 17.14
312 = 15.23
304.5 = 16.37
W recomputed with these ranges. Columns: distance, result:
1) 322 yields 9.184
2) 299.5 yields 18.74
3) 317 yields 12.48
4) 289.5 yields 20.32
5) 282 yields 20.09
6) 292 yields 19.09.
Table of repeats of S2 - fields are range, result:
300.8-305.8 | 16.8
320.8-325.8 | 9.14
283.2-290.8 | 20.6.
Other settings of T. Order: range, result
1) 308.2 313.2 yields 16.5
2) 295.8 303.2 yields 18.5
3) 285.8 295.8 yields 20.1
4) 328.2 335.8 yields 12.8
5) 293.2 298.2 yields 20.1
